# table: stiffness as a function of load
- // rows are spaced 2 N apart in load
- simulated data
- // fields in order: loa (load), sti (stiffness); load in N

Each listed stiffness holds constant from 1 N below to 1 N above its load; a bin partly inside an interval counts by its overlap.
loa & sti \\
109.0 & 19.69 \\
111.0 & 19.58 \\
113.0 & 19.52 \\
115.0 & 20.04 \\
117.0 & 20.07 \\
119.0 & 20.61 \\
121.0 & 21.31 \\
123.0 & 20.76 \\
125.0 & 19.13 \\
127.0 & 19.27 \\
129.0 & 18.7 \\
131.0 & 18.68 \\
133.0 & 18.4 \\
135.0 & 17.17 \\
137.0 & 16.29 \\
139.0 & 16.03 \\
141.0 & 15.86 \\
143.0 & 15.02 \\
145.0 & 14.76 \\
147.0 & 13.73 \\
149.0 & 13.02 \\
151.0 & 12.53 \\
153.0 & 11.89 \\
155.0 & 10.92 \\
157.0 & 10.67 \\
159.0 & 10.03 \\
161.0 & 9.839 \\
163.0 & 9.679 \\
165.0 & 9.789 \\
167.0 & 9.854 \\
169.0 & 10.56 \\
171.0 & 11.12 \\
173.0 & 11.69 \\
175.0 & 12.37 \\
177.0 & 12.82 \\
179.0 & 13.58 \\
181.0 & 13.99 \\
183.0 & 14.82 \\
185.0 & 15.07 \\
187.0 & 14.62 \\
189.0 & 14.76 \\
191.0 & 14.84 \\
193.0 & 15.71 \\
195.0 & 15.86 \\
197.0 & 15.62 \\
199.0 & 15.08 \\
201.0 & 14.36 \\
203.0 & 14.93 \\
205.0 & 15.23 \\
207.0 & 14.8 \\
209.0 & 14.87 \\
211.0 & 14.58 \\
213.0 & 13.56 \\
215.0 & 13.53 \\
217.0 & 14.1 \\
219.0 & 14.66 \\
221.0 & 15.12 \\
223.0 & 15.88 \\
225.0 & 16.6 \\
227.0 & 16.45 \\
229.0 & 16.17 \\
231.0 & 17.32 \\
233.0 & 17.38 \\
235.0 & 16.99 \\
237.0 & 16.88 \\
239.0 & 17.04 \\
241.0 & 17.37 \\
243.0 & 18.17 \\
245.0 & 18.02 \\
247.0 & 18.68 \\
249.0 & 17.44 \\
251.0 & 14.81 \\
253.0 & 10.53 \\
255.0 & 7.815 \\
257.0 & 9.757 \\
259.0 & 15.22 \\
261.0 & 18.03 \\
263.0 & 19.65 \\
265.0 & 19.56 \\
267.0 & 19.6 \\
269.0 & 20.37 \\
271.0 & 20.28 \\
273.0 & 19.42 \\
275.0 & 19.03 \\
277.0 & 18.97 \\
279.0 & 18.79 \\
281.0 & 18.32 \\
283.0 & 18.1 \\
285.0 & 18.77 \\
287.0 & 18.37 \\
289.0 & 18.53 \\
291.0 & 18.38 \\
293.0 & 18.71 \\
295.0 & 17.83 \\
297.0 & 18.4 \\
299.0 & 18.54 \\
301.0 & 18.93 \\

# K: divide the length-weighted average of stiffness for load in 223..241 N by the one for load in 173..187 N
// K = 1.2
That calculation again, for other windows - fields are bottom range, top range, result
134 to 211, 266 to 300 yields 1.39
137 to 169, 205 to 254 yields 1.29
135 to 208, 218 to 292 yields 1.27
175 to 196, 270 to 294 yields 1.30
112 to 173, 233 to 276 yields 1.12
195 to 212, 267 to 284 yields 1.28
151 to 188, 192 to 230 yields 1.27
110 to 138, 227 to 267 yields 0.84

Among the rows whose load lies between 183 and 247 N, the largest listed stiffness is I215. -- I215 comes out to 18.68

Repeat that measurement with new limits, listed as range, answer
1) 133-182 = 18.4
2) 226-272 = 20.37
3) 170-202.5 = 15.86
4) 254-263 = 19.65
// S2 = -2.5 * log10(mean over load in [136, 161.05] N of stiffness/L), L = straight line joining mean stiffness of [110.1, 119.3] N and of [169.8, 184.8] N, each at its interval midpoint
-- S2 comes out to 0.22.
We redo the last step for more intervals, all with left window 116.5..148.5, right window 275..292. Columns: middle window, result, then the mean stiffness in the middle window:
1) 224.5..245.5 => 0.07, 17.1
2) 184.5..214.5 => 0.21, 14.9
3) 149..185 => 0.47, 11.7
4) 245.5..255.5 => 0.27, 14.4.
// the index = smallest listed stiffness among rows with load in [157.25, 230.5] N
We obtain 9.679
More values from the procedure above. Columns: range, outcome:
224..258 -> 7.815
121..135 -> 17.17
